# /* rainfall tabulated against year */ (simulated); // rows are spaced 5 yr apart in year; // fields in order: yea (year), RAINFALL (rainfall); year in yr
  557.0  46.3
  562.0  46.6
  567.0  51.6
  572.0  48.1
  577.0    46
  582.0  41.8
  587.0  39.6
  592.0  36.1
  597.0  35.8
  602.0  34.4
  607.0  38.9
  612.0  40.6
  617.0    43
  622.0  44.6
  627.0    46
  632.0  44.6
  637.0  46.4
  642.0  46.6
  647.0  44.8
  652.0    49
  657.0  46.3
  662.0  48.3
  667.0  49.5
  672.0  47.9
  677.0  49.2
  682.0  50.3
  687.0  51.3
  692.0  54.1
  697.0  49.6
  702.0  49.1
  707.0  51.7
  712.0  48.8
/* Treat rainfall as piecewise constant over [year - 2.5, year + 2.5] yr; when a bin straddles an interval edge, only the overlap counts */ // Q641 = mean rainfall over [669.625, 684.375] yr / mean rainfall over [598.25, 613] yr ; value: 1.31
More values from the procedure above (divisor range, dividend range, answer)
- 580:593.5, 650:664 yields 1.22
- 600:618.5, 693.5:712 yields 1.28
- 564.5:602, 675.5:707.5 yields 1.20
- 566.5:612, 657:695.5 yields 1.22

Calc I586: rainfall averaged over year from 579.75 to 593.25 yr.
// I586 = 39.4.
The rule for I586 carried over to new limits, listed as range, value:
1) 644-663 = 47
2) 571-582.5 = 45.5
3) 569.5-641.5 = 42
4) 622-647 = 45.7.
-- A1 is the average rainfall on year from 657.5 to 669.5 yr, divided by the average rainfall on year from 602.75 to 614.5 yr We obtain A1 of 1.24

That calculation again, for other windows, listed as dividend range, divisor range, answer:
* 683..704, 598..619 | 1.31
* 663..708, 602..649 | 1.16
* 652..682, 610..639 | 1.10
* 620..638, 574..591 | 1.08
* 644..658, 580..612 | 1.23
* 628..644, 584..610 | 1.24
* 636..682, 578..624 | 1.21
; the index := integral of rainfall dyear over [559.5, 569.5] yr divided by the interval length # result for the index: 49.1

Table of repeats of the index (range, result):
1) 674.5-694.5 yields 51.2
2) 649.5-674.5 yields 48.2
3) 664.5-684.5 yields 49.2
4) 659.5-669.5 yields 48.9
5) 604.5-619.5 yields 40.8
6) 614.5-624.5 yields 43.8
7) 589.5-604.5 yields 35.4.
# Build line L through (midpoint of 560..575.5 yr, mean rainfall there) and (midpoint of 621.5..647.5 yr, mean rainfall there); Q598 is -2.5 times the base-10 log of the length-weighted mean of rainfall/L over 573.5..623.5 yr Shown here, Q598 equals 0.18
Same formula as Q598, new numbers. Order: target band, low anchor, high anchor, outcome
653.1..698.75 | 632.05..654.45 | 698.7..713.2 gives -0.03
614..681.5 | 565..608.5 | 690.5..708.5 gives 0.00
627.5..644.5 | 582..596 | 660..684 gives -0.04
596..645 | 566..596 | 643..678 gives 0.08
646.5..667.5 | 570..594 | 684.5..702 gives 0.02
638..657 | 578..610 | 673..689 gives -0.03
